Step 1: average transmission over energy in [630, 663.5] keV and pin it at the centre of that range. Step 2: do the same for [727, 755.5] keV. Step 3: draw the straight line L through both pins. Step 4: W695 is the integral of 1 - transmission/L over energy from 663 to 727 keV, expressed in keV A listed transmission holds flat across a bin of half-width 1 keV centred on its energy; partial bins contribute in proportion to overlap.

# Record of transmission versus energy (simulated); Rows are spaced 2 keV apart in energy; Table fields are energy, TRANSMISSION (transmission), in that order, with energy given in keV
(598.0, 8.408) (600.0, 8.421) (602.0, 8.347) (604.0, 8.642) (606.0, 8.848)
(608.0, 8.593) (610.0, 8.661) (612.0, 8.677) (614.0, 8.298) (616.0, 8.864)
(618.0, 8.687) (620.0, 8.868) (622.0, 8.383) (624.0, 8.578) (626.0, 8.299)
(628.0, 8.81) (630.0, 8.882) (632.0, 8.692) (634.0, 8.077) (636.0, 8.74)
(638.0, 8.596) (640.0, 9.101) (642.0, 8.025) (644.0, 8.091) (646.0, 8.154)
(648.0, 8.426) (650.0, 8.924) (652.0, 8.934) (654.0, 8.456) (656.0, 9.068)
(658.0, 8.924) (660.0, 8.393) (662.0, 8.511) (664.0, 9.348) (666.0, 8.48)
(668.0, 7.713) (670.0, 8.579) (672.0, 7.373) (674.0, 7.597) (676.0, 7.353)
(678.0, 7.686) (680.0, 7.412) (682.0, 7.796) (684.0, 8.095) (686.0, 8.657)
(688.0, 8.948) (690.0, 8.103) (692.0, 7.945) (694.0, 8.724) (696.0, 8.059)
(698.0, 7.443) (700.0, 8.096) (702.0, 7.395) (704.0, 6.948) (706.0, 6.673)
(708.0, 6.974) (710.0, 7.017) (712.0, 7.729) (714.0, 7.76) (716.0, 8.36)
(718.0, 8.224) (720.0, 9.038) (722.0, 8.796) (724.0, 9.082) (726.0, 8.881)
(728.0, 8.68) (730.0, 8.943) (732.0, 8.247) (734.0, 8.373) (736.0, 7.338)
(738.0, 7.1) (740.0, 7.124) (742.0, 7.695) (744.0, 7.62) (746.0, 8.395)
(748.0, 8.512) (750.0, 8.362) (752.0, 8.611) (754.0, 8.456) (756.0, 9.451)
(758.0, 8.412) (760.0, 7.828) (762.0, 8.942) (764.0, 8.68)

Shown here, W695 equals 2.6 keV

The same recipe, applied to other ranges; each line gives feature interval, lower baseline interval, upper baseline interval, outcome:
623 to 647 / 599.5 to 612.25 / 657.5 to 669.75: 0.20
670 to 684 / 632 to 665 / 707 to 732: 1.37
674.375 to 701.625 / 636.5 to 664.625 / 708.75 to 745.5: 1.22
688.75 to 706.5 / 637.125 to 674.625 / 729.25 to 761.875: 1.22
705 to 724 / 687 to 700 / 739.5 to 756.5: 0.71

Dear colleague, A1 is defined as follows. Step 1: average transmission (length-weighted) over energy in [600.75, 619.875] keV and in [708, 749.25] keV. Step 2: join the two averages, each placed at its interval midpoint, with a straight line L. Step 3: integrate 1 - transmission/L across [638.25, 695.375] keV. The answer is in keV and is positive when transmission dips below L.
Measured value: 0.5 keV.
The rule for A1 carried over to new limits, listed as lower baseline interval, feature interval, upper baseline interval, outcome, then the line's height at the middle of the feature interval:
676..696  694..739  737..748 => -0.64 keV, 7.87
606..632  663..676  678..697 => 0.28 keV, 8.29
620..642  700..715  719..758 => 2.05 keV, 8.43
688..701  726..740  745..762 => 0.48 keV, 8.39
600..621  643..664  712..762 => -0.25 keV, 8.52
